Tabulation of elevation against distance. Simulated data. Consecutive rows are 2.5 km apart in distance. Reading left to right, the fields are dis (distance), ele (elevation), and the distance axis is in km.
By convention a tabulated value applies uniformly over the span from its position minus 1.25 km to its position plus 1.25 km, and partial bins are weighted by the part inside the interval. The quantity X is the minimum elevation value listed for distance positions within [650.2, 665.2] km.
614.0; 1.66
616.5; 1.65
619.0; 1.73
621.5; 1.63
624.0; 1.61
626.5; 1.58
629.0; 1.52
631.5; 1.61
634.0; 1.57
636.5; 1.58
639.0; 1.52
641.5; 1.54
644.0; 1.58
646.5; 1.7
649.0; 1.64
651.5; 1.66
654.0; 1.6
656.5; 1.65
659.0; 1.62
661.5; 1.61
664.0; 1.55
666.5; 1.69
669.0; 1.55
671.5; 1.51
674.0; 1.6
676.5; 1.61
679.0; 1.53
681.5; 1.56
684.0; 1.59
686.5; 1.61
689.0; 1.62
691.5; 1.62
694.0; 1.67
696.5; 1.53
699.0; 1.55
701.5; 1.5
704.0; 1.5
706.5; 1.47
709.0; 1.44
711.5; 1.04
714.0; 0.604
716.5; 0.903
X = 1.55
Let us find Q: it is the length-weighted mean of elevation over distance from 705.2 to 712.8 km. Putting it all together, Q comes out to 1.31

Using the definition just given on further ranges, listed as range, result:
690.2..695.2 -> 1.64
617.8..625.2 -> 1.66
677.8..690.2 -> 1.58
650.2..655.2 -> 1.63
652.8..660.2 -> 1.62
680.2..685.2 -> 1.57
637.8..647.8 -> 1.59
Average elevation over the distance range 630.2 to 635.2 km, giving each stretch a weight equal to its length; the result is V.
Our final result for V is 1.59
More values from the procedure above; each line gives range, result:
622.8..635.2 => 1.58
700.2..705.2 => 1.5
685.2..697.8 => 1.61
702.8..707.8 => 1.48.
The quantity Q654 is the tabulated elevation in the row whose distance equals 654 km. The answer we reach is 1.6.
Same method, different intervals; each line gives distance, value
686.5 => 1.61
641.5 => 1.54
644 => 1.58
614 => 1.66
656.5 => 1.65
